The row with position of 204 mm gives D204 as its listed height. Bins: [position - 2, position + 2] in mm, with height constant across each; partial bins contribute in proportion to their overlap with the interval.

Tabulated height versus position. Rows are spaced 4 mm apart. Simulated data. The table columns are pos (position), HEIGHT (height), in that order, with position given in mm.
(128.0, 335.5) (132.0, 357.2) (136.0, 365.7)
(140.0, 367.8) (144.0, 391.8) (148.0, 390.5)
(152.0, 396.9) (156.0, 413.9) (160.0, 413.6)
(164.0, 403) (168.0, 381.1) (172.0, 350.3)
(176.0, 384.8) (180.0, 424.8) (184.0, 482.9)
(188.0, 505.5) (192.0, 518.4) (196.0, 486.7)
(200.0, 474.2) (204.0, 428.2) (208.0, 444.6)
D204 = 428.2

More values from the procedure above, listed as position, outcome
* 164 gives 403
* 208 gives 444.6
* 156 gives 413.9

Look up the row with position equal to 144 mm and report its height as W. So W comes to 391.8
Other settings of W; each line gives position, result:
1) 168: 381.1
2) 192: 518.4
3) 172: 350.3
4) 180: 424.8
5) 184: 482.9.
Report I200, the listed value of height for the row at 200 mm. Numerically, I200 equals 474.2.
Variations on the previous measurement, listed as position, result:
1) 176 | 384.8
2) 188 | 505.5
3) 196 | 486.7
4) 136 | 365.7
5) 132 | 357.2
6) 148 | 390.5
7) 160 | 413.6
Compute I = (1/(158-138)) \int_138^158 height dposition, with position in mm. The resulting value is 392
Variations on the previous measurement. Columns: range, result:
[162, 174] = 378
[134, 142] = 367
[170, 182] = 387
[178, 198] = 484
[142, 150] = 391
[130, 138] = 361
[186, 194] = 512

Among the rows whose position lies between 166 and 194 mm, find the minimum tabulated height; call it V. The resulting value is 350.3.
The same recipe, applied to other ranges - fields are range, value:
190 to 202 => 474.2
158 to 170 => 381.1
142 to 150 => 390.5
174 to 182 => 384.8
